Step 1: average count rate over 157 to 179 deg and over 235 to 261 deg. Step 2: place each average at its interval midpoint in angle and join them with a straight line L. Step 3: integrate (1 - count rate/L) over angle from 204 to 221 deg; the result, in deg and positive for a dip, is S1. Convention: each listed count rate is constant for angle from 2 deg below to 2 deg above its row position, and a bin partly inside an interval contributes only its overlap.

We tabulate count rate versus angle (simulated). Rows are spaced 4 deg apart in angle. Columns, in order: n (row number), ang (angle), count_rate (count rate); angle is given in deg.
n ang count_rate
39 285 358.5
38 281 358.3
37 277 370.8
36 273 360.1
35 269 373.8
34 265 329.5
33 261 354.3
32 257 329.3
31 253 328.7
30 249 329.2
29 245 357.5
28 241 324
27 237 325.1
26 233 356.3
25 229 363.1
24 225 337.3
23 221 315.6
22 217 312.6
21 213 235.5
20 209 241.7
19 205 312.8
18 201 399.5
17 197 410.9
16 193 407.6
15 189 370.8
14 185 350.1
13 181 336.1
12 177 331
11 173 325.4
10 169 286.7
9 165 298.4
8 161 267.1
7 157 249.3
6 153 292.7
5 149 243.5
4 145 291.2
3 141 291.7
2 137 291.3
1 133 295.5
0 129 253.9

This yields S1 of 2.1 deg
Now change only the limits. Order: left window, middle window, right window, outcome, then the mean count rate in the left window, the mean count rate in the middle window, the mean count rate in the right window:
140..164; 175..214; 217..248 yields -4.6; 273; 342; 338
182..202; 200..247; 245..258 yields 4.6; 385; 322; 333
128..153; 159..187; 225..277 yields -1.3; 280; 314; 345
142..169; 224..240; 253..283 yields -0.8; 275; 345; 352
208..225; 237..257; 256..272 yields -0.5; 286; 333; 349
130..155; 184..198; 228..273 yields -3.4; 283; 385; 343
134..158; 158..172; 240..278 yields 0.3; 279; 285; 346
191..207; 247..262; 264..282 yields 1.3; 383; 334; 360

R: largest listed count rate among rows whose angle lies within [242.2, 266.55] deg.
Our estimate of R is 357.5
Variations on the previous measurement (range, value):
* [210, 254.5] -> 363.1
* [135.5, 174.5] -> 325.4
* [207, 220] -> 312.6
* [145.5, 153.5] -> 292.7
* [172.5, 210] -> 410.9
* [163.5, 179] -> 331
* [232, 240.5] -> 356.3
